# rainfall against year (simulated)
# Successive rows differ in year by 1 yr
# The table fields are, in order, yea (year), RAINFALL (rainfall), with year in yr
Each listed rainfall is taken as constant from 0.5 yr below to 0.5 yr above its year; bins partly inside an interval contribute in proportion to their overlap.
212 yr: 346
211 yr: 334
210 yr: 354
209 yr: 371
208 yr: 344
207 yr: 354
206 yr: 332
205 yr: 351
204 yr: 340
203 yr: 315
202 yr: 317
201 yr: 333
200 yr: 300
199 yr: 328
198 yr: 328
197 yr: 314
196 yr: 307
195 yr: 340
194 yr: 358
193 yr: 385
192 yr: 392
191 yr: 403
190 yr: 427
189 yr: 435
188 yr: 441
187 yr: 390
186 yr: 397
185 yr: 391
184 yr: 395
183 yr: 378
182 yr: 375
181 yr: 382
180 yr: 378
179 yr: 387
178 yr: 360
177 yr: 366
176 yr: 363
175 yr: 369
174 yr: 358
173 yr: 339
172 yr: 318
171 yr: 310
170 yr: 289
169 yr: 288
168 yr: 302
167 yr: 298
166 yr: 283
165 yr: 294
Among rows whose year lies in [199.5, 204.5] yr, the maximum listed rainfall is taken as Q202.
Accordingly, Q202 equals 340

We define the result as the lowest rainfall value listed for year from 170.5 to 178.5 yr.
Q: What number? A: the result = 310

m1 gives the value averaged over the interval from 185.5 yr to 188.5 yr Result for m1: 409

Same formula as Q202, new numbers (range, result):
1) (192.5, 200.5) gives 385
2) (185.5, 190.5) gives 441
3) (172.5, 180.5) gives 387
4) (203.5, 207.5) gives 354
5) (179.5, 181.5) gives 382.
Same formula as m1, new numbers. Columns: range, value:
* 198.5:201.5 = 320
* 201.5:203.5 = 316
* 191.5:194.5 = 378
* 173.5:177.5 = 364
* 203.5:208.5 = 344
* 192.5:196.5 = 348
